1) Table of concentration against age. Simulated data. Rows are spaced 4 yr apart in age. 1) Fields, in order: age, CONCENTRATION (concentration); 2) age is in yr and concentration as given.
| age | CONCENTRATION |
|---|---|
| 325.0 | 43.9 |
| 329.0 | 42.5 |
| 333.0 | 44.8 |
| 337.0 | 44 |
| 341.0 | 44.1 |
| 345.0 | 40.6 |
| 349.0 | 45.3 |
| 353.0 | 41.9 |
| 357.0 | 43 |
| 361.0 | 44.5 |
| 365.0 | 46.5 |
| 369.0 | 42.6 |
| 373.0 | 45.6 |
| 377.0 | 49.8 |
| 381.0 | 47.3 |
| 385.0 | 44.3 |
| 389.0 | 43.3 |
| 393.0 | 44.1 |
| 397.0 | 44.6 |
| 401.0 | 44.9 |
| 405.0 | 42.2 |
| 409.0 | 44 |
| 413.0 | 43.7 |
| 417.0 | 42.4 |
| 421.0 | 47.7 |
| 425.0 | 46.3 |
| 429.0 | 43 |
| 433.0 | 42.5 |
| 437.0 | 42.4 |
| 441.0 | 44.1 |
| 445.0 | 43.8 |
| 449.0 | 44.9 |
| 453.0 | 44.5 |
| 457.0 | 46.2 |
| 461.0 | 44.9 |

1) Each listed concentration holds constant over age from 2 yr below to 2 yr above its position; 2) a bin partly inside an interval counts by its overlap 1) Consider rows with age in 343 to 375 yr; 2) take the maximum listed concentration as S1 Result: 46.5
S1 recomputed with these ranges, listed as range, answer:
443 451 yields 44.9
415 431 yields 47.7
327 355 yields 45.3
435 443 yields 44.1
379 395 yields 47.3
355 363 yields 44.5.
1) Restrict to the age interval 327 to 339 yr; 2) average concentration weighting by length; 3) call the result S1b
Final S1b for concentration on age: 43.8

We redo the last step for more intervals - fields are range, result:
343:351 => 43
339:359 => 43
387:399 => 44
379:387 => 45.8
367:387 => 45.9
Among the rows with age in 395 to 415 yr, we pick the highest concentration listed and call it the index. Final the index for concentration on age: 44.9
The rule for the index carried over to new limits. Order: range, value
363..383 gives 49.8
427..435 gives 43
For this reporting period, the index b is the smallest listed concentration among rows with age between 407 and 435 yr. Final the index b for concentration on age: 42.4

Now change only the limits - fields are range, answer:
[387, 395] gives 43.3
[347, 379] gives 41.9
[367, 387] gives 42.6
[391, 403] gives 44.1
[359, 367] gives 44.5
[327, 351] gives 40.6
